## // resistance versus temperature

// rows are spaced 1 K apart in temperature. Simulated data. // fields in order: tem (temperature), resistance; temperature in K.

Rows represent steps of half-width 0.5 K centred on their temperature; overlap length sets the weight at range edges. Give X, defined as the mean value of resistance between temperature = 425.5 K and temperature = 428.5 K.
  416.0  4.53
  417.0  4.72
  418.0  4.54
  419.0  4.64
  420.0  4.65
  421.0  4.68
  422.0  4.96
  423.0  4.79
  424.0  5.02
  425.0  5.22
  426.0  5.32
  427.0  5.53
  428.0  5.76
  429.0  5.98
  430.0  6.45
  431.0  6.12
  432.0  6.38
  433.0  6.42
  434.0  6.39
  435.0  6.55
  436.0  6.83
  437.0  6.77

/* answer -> 5.54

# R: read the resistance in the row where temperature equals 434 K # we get 6.39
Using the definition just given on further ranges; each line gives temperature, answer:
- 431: 6.12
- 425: 5.22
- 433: 6.42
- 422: 4.96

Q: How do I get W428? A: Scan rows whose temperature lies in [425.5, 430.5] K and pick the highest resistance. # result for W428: 6.45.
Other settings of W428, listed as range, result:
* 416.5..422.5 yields 4.96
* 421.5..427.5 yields 5.53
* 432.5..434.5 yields 6.42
